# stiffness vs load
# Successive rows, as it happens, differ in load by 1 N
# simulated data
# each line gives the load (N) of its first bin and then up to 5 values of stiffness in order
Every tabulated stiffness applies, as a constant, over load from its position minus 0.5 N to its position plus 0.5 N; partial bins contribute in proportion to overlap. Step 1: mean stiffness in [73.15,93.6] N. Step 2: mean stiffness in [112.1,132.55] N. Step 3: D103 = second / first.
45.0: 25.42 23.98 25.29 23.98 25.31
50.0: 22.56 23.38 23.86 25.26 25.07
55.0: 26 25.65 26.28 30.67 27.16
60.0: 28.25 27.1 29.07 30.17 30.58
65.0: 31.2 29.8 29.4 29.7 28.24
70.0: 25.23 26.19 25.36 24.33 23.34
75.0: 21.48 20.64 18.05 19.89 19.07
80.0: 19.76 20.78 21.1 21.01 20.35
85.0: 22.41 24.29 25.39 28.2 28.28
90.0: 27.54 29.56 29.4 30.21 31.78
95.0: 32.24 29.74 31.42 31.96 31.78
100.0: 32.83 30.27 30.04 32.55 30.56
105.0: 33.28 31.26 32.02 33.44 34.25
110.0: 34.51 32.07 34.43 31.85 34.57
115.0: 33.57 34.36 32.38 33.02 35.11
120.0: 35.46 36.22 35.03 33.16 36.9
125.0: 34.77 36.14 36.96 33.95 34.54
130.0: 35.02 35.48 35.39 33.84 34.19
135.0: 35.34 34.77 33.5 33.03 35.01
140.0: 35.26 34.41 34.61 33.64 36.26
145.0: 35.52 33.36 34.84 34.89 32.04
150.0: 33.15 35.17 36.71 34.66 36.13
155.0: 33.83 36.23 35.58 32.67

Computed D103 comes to 1.5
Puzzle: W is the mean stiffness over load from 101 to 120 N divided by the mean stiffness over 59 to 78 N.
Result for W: 1.2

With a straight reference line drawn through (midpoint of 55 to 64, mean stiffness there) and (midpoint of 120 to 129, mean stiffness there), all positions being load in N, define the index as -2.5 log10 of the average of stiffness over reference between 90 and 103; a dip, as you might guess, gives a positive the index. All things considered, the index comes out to 0.05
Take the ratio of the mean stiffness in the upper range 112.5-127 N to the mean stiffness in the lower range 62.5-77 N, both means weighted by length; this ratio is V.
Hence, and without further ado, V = 1.30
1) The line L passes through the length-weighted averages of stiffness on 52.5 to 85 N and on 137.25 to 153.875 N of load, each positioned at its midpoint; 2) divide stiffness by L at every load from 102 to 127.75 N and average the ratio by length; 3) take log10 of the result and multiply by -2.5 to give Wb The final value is -0.10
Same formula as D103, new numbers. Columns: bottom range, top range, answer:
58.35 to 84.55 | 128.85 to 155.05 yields 1.39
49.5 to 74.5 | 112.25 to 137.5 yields 1.28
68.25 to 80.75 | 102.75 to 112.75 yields 1.44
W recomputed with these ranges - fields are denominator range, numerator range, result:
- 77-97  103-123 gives 1.33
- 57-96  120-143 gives 1.34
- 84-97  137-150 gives 1.22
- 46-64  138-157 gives 1.32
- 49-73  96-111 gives 1.18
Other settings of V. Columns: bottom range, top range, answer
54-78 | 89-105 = 1.16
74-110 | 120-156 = 1.27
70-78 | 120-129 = 1.55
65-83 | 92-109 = 1.33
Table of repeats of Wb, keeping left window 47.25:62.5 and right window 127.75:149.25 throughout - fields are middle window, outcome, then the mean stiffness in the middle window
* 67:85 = 0.22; 22.8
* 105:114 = -0.05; 33.1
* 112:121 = -0.06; 34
